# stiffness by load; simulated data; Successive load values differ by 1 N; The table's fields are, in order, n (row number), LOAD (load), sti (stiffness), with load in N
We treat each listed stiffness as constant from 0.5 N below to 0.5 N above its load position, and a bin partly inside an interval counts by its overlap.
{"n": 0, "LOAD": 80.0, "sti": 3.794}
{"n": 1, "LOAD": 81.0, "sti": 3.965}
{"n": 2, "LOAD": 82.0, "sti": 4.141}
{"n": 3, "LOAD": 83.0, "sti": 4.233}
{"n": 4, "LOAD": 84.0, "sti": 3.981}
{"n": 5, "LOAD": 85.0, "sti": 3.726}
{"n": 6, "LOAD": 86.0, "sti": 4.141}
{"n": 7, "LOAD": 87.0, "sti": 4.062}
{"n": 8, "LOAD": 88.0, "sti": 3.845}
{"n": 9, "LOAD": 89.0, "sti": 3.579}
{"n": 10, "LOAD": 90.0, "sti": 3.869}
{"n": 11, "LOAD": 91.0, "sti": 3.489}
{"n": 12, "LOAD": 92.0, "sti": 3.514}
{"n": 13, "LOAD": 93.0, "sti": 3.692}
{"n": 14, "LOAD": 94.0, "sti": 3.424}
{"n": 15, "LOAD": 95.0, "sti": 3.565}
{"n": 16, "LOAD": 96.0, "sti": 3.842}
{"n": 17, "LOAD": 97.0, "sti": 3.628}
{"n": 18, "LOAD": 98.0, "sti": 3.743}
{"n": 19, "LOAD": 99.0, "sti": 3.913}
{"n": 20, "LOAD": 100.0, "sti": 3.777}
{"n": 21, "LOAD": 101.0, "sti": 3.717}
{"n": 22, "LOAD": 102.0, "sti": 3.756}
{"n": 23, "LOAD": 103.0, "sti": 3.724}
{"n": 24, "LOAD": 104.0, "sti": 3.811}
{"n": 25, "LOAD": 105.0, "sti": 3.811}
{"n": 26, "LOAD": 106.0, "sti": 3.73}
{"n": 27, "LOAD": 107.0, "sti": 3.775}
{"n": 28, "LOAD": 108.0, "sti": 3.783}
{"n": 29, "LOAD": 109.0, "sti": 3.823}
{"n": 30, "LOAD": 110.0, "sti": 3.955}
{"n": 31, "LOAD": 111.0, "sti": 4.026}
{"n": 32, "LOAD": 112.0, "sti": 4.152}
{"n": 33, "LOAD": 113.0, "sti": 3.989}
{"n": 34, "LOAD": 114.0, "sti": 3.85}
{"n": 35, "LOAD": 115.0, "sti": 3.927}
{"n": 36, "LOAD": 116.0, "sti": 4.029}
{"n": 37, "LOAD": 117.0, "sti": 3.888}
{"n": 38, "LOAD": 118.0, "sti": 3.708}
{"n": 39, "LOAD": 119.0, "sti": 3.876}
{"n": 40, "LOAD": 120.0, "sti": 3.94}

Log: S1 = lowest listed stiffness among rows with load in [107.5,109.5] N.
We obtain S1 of 3.783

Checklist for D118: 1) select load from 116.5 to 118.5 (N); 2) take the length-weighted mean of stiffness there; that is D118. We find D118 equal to 3.8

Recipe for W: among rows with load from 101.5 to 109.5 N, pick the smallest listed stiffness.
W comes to 3.724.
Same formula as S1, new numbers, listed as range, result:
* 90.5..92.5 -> 3.489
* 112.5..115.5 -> 3.85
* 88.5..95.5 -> 3.424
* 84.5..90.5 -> 3.579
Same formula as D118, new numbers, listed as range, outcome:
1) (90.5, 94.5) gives 3.53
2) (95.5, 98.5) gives 3.74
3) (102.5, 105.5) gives 3.78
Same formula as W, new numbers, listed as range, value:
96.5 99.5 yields 3.628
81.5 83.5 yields 4.141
